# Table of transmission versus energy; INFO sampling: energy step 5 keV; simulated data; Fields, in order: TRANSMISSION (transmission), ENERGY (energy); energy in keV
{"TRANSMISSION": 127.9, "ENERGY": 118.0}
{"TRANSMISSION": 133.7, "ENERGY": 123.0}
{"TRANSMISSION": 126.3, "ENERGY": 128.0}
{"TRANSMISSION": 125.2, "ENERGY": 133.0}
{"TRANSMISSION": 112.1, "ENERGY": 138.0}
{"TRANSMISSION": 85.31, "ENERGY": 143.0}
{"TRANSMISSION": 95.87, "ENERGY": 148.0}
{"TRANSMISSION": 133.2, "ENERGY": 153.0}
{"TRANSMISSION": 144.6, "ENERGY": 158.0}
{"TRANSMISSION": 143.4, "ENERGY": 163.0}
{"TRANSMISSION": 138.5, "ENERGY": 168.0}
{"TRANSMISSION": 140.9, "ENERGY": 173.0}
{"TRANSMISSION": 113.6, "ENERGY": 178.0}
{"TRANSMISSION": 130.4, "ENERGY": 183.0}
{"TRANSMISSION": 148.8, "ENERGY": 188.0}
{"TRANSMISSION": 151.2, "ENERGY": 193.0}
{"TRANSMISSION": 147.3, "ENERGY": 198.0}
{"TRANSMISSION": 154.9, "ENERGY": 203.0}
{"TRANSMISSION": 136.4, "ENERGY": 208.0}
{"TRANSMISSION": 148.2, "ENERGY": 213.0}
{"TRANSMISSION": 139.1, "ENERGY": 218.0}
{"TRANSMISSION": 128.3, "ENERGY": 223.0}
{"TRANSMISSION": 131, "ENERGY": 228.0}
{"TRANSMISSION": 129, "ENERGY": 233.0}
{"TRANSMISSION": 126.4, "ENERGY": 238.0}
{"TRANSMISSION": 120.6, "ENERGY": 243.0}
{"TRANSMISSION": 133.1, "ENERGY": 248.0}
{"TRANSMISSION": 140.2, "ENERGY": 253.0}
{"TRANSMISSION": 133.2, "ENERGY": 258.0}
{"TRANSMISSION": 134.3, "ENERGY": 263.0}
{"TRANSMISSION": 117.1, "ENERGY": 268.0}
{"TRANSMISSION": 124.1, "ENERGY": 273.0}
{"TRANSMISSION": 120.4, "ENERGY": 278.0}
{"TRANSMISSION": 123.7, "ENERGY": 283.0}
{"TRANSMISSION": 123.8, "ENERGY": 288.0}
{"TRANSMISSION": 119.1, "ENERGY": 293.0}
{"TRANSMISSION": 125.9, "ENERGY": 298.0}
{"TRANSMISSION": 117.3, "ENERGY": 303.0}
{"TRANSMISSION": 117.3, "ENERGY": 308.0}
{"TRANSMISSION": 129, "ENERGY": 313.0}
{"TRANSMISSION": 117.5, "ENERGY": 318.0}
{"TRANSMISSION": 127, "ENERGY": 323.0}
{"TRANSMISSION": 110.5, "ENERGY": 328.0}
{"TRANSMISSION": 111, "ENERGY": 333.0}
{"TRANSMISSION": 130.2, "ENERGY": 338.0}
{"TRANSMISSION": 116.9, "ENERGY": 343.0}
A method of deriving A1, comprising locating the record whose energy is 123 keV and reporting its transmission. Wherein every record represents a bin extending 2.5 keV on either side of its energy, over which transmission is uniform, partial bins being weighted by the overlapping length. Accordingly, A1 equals 133.7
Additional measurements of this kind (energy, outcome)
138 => 112.1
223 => 128.3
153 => 133.2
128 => 126.3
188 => 148.8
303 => 117.3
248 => 133.1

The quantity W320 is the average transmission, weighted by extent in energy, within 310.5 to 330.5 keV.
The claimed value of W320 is 121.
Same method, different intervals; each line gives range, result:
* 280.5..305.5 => 122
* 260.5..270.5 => 126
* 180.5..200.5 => 144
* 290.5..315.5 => 122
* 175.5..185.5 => 122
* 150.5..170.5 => 140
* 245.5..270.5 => 132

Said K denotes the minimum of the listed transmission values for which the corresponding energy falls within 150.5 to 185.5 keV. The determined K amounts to 113.6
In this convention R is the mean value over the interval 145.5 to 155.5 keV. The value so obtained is 115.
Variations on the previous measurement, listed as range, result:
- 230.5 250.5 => 127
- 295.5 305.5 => 122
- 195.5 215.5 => 147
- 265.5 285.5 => 121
